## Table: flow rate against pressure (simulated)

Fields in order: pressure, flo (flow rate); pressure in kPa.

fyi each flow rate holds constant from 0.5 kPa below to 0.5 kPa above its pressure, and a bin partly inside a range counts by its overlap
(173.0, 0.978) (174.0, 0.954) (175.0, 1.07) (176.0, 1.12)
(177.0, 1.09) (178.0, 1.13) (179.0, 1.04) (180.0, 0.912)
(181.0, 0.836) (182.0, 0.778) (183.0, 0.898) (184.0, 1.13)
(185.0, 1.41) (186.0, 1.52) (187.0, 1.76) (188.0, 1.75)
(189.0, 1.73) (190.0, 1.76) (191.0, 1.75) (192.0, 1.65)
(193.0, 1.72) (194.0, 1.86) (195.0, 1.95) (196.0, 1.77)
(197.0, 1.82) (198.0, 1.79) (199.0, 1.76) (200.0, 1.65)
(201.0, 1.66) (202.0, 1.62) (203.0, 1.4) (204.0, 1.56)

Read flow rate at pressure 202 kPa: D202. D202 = 1.62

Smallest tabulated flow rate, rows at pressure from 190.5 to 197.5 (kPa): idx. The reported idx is 1.65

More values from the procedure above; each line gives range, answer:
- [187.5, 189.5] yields 1.73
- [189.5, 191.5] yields 1.75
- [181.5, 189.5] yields 0.778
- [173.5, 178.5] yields 0.954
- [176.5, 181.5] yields 0.836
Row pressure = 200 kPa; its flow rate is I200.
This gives 1.65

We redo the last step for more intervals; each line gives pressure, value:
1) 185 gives 1.41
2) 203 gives 1.4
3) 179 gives 1.04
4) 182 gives 0.778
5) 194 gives 1.86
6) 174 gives 0.954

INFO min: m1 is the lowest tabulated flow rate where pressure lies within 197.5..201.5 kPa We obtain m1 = 1.65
